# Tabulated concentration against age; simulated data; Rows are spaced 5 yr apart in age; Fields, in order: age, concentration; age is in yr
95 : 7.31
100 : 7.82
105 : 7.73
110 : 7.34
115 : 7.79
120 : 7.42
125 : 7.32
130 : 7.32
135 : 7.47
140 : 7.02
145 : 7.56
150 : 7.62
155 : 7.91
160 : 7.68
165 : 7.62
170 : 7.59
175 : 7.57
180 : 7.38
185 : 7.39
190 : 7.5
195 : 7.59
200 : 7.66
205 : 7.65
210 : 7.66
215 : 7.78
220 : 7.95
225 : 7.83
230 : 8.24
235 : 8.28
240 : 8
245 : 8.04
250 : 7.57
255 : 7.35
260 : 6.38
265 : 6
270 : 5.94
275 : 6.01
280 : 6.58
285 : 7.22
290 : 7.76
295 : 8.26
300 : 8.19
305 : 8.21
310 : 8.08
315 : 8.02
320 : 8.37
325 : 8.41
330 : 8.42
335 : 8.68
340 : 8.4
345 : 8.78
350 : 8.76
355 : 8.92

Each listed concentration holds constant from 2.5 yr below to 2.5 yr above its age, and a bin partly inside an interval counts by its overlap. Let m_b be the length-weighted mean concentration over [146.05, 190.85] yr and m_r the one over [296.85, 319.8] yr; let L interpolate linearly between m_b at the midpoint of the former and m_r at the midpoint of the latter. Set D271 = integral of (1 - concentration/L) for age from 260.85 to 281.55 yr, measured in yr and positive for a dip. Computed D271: 4.8 yr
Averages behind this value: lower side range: 7.59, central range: 6.13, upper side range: 8.15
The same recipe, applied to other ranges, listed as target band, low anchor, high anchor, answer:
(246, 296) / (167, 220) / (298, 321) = 6.7 yr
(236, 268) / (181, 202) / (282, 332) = 2.3 yr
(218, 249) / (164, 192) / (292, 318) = -1.0 yr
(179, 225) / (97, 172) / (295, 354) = 1.2 yr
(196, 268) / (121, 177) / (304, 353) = 3.1 yr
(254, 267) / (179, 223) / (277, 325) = 2.1 yr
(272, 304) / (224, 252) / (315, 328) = 3.3 yr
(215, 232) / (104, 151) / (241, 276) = -2.3 yr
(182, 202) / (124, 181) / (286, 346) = 0.4 yr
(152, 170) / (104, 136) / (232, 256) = -0.2 yr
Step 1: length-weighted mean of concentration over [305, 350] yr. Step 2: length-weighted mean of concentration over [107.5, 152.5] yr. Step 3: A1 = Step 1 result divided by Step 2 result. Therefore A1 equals 1.13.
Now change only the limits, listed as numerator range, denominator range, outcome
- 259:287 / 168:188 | 0.85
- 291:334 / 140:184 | 1.09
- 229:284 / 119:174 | 0.95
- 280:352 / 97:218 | 1.08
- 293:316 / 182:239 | 1.05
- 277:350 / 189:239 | 1.04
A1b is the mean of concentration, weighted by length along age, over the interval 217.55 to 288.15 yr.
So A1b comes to 7.25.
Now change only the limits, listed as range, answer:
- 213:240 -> 8.02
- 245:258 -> 7.53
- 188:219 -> 7.66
